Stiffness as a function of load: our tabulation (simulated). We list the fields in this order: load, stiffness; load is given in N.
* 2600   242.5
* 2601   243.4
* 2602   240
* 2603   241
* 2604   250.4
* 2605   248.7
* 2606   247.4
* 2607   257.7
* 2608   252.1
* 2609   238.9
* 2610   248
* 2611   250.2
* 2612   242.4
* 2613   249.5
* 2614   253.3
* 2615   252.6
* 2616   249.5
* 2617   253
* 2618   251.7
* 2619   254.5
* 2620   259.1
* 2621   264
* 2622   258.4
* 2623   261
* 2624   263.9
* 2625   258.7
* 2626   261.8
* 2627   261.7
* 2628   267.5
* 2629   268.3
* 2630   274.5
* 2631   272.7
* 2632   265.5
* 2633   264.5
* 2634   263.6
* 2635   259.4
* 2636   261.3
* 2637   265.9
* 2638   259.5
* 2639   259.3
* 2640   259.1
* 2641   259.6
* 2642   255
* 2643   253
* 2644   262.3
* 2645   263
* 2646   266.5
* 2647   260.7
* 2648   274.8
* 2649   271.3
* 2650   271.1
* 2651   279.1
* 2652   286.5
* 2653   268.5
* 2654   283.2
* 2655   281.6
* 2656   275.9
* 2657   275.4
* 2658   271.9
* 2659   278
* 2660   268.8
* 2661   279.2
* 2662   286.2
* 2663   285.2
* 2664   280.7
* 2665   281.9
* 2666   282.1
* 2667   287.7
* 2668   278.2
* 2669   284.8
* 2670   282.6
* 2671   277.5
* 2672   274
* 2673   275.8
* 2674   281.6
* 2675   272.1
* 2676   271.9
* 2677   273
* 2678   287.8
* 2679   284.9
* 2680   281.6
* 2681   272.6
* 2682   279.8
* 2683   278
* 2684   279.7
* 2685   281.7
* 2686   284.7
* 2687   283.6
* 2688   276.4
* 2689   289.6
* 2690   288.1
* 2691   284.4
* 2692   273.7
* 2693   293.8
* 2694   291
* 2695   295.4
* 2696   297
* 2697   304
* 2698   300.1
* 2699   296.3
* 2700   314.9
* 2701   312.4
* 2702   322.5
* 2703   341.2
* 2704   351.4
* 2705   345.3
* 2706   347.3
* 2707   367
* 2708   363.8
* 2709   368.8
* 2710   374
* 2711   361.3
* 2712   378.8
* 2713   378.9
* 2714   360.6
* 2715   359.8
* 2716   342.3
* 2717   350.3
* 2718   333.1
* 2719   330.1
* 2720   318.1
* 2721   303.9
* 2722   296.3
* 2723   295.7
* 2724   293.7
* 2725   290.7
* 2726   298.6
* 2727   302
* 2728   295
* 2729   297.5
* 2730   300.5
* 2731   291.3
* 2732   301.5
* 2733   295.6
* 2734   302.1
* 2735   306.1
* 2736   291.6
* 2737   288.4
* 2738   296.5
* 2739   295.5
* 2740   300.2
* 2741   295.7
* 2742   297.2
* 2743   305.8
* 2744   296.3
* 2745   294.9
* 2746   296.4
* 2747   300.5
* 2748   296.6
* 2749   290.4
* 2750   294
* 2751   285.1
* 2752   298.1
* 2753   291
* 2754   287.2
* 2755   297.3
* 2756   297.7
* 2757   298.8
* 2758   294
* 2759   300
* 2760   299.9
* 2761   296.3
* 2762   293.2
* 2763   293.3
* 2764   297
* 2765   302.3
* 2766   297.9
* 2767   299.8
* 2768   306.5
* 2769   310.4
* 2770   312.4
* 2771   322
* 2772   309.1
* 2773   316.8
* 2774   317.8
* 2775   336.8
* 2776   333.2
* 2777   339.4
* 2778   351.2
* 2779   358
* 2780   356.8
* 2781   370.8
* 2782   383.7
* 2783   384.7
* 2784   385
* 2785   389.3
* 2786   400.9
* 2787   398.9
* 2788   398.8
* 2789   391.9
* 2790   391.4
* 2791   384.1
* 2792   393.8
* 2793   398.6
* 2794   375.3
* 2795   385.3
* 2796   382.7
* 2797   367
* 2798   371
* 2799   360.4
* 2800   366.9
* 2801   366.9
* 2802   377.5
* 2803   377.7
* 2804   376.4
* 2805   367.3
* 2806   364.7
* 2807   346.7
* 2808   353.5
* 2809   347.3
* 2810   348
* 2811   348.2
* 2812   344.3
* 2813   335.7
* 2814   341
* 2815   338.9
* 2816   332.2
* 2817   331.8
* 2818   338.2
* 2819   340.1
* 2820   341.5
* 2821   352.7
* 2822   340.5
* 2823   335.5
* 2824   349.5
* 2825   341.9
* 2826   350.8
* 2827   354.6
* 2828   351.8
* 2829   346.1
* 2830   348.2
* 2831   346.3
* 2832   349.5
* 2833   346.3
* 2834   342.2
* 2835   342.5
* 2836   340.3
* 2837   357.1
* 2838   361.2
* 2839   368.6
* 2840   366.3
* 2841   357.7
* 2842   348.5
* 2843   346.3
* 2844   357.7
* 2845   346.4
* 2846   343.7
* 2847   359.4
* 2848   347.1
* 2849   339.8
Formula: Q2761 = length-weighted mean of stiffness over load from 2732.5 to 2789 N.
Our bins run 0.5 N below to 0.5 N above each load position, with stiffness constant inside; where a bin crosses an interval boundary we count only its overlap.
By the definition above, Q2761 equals 318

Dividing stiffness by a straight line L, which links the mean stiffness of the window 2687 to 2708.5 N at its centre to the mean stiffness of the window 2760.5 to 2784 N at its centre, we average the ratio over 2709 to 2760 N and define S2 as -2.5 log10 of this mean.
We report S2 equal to 0.03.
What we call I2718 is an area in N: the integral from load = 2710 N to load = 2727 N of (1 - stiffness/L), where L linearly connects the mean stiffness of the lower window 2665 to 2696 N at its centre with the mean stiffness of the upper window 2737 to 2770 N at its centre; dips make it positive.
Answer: -2.4 N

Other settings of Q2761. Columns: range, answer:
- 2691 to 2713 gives 329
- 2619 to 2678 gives 271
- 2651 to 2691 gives 280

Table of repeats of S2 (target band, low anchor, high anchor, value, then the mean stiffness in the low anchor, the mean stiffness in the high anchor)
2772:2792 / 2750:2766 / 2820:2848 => -0.17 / 295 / 350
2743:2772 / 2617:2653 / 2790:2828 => 0.11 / 264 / 358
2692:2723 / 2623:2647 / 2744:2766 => -0.17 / 263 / 296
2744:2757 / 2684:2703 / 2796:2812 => 0.12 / 295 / 363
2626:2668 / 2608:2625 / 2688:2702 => 0.00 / 253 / 296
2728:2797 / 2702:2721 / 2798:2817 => 0.09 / 352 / 355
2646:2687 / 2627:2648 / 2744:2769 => -0.03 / 263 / 296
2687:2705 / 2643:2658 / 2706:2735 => 0.02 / 272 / 327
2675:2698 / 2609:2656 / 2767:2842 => 0.03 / 262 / 355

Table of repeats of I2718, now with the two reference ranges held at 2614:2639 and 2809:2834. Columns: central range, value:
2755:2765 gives 0.7 N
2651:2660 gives -0.1 N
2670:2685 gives 0.2 N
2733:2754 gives 1.0 N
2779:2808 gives -4.0 N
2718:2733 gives 0.1 N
